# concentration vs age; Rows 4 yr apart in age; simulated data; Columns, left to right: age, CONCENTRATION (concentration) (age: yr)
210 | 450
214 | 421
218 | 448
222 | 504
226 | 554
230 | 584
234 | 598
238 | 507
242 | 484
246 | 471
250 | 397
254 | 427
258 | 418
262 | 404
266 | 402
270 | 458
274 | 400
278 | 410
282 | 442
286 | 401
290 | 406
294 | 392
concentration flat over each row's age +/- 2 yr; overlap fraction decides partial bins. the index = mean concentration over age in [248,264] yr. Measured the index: 412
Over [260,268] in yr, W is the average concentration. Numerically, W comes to 403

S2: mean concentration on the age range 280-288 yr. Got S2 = 422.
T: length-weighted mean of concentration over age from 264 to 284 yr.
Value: 422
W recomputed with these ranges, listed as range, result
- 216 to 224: 476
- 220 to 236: 560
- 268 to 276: 429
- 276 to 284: 426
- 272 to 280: 405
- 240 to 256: 445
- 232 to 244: 530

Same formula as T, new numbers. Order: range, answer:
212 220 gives 434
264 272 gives 430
